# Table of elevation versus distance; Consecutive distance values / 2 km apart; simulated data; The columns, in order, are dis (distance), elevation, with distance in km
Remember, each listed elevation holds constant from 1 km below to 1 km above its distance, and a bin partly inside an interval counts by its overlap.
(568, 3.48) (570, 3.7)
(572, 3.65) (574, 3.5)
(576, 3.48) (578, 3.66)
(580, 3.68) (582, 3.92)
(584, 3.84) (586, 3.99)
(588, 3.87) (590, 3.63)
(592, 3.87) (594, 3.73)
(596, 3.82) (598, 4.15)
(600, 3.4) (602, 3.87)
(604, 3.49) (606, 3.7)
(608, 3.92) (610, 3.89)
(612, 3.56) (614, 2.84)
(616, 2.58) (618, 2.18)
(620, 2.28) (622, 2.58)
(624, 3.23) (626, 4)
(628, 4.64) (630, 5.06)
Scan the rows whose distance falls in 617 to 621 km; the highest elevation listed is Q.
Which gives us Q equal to 2.28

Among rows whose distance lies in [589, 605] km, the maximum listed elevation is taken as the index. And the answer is 4.15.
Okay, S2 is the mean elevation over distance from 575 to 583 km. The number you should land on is 3.69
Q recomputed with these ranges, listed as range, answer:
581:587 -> 3.99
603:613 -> 3.92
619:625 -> 3.23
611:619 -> 3.56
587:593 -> 3.87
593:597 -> 3.82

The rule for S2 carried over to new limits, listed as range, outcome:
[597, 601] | 3.78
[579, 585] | 3.81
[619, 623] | 2.43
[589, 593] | 3.75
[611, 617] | 2.99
